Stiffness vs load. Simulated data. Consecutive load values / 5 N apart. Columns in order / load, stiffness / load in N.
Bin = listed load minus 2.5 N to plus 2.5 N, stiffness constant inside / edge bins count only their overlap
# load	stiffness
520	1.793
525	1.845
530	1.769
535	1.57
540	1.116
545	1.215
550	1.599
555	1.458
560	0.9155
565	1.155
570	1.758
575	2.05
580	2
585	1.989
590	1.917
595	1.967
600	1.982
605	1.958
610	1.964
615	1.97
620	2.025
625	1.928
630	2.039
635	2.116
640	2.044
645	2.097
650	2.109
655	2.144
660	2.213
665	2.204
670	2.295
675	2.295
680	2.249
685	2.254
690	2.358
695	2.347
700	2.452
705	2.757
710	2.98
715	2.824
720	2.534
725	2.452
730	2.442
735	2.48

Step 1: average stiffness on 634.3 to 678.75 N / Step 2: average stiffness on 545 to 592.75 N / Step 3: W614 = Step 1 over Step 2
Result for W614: 1.33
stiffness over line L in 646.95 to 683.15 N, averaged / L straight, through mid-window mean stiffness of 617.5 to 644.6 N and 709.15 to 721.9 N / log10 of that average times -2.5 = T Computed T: 0.05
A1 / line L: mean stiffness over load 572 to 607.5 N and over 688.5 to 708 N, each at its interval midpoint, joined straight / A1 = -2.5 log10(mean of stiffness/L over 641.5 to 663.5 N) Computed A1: 0.07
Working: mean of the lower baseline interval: 1.98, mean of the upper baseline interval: 2.5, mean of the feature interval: 2.14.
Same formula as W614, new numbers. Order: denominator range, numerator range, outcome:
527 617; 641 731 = 1.41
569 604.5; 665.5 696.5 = 1.17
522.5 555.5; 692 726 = 1.73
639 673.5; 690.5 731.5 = 1.20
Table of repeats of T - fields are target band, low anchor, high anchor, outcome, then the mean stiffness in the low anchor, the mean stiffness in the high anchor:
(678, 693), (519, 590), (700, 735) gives 0.065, 1.6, 2.64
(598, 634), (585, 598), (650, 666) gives 0.026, 1.95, 2.17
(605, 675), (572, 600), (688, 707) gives 0.065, 1.98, 2.47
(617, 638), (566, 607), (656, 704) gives 0.034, 1.92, 2.31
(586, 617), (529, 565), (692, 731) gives -0.118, 1.35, 2.6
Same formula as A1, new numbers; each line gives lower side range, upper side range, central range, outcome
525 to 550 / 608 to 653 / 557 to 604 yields -0.004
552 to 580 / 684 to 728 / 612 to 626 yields -0.037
